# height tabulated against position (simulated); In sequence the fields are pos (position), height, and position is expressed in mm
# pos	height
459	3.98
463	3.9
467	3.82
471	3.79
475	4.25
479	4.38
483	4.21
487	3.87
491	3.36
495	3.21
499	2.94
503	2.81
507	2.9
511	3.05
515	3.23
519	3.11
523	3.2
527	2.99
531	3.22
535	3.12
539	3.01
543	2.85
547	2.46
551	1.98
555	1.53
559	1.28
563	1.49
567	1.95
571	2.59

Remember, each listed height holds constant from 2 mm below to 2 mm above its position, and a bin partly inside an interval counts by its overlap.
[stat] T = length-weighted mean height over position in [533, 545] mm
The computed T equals 2.99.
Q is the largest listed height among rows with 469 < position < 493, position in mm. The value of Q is 4.38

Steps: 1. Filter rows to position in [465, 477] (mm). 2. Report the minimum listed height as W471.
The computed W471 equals 3.79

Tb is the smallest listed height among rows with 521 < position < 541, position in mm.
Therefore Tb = 2.99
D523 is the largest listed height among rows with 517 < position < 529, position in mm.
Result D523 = 3.2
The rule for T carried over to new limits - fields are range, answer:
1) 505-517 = 3.06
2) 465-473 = 3.8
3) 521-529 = 3.1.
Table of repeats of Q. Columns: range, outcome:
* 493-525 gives 3.23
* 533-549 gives 3.12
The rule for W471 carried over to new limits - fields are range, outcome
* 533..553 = 1.98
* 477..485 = 4.21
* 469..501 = 2.94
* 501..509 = 2.81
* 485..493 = 3.36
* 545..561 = 1.28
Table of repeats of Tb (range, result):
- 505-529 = 2.9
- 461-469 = 3.82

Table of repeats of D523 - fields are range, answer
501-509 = 2.9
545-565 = 2.46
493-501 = 3.21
